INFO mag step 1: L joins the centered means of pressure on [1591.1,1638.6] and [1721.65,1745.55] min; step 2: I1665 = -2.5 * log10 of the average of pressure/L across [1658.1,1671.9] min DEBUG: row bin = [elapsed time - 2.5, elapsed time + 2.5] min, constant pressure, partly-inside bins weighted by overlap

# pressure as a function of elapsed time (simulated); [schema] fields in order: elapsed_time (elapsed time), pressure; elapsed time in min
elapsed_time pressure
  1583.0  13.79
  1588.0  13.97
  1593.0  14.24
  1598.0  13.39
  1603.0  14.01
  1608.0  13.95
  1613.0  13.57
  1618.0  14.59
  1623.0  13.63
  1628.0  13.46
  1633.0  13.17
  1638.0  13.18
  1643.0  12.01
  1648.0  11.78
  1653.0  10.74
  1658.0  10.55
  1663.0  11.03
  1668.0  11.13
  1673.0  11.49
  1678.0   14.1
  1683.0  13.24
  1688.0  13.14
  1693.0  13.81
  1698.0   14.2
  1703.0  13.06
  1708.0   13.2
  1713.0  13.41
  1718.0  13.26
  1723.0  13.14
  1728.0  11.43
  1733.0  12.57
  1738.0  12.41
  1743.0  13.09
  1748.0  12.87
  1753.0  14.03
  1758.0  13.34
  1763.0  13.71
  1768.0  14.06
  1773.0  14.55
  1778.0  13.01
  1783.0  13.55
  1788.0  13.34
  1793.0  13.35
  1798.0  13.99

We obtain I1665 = 0.20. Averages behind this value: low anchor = 13.7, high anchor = 12.5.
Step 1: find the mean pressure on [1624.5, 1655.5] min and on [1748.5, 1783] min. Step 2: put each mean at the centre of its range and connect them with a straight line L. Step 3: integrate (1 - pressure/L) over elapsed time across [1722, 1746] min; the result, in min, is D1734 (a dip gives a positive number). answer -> 1.6 min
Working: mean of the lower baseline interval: 12.4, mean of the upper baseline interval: 13.7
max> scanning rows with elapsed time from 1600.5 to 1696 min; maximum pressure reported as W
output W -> 14.59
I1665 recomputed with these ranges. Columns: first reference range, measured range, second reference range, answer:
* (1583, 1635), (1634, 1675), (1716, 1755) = 0.17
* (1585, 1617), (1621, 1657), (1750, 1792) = 0.11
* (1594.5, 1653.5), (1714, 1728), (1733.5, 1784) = 0.04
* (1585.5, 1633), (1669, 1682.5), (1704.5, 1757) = 0.06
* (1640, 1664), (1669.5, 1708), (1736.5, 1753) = -0.11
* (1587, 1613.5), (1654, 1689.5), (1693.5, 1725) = 0.13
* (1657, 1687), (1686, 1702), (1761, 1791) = -0.11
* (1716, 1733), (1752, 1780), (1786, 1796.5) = -0.06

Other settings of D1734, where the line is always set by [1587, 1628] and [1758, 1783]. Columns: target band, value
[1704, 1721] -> 0.7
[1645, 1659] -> 2.8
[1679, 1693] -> 0.4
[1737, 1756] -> 0.8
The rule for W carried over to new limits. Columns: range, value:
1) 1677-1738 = 14.2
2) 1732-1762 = 14.03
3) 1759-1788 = 14.55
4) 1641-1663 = 12.01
